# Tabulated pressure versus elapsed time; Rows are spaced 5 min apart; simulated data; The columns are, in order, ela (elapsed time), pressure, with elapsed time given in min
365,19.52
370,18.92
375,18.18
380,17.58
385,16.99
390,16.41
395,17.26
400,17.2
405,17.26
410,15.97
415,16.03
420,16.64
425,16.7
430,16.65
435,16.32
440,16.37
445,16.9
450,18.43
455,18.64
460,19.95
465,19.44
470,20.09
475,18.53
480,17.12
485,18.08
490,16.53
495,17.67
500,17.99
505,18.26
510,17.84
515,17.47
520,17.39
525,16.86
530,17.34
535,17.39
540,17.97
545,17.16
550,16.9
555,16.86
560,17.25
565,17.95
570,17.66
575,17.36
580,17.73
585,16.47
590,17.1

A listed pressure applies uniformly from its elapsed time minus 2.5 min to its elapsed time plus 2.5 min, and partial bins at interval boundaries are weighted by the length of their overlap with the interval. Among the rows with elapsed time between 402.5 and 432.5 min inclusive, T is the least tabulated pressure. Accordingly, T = 15.97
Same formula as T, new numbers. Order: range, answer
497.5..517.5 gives 17.47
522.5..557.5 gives 16.86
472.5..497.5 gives 16.53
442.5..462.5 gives 16.9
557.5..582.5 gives 17.25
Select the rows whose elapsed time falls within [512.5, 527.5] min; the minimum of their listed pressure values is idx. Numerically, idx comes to 16.86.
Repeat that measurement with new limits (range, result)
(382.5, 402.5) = 16.41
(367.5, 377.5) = 18.18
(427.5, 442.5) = 16.32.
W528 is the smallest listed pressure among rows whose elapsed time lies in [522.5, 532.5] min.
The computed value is 16.86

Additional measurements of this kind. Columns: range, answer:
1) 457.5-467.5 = 19.44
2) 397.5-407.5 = 17.2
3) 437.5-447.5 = 16.37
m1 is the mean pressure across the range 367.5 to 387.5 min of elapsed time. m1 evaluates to 17.9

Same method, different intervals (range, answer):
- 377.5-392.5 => 17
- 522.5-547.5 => 17.3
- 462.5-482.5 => 18.8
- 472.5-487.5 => 17.9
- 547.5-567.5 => 17.2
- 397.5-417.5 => 16.6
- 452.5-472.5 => 19.5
